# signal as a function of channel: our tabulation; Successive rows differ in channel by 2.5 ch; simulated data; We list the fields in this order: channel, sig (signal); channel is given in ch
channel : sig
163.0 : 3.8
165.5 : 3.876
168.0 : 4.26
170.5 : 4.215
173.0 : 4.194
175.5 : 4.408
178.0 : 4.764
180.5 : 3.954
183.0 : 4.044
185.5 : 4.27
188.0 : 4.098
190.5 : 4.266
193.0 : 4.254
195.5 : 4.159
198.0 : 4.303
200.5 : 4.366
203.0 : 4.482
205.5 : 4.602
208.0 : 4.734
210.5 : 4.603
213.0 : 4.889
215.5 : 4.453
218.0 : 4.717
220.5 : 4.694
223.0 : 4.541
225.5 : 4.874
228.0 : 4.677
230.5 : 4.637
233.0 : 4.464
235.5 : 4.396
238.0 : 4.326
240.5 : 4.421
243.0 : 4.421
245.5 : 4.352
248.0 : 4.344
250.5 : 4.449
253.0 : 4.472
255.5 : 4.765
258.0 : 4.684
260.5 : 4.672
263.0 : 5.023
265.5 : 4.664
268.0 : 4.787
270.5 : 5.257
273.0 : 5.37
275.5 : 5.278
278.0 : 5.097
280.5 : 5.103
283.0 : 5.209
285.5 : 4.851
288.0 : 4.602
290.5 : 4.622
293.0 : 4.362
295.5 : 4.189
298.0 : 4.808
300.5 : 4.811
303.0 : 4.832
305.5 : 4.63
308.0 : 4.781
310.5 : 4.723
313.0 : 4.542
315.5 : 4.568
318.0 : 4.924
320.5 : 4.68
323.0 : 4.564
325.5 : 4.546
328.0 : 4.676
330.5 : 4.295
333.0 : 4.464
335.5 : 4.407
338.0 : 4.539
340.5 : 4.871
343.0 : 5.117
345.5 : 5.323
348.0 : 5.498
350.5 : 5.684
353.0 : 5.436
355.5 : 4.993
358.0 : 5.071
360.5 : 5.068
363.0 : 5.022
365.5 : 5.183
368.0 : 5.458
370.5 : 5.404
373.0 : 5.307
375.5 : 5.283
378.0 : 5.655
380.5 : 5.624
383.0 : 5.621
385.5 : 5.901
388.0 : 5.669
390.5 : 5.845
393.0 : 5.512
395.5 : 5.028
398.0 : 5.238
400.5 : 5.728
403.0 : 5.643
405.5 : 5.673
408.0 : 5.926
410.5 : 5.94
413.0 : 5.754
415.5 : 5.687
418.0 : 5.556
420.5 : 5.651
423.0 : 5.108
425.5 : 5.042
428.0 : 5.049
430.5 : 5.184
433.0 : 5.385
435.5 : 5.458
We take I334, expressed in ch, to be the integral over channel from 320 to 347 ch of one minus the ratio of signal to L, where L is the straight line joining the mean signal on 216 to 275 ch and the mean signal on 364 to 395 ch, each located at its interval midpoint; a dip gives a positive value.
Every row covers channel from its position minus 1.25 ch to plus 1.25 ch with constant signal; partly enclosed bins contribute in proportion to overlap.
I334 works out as 2.8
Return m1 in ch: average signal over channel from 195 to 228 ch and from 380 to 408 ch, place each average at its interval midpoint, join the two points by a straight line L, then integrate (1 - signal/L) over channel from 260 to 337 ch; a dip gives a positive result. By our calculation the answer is 4.7 ch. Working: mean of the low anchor 4.58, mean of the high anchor 5.6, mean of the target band 4.75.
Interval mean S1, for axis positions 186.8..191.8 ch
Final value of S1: 4.18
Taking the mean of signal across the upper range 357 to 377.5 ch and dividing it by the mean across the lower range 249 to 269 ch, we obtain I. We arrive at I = 1.12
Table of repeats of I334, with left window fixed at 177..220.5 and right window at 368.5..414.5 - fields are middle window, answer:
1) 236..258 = 1.2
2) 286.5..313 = 2.1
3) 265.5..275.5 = -0.5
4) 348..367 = 0.5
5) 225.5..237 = 0.1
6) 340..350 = 0.1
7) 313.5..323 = 0.8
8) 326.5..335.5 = 1.3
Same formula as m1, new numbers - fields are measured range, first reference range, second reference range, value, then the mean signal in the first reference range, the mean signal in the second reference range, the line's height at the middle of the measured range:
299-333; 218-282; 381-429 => 2.8 ch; 4.71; 5.56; 5.07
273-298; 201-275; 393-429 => 0.2 ch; 4.65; 5.51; 4.89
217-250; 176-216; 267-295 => 0.7 ch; 4.39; 4.94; 4.63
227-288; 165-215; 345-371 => -0.1 ch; 4.35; 5.28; 4.72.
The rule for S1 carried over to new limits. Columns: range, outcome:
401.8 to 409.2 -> 5.75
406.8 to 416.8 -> 5.82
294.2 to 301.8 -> 4.6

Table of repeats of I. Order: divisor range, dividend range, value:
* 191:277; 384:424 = 1.22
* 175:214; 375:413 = 1.28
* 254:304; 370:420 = 1.16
